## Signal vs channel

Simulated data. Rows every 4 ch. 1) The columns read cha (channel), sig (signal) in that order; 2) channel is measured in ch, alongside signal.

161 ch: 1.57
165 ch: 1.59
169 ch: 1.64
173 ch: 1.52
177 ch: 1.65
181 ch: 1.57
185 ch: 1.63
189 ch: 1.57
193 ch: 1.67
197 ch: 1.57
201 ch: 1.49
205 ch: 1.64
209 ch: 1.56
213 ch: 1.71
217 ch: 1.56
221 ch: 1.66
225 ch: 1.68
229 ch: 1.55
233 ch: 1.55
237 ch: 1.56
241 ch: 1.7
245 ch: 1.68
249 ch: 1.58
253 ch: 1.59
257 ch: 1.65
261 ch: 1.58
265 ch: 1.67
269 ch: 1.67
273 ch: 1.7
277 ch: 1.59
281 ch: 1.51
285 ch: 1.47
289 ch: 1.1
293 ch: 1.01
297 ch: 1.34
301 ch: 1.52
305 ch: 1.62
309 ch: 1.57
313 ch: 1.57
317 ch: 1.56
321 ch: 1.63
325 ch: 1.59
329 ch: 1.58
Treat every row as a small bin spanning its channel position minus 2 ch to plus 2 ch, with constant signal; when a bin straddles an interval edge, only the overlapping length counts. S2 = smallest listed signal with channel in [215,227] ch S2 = 1.56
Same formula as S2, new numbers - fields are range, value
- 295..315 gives 1.34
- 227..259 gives 1.55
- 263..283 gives 1.51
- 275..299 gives 1.01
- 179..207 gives 1.49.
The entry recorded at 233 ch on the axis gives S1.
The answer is 1.55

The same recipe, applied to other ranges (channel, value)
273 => 1.7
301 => 1.52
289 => 1.1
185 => 1.63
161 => 1.57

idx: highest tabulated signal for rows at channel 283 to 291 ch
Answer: 1.47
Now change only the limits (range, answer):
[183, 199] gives 1.67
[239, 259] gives 1.7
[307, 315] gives 1.57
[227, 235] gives 1.55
